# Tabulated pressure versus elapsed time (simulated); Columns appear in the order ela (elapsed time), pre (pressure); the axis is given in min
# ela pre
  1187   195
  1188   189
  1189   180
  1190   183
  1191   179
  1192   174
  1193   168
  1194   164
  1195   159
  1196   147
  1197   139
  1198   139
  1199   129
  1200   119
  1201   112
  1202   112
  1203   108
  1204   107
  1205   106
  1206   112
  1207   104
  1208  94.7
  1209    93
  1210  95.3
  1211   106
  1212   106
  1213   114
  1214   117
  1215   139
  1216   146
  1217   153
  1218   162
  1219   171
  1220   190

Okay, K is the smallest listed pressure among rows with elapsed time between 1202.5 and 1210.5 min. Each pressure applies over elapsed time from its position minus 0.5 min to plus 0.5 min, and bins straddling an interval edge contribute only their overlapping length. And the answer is 93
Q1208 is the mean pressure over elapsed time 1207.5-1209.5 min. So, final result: 93.8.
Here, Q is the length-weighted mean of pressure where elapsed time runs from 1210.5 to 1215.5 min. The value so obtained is 116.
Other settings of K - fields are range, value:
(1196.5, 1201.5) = 112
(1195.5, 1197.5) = 139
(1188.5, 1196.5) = 147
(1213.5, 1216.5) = 117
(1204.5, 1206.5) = 106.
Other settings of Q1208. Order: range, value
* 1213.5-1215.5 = 128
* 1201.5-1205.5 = 108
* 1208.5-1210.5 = 94.2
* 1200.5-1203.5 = 111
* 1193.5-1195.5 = 162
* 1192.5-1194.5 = 166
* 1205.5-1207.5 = 108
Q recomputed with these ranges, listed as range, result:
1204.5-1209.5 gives 102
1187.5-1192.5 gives 181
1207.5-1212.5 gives 99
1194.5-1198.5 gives 146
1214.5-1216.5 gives 142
